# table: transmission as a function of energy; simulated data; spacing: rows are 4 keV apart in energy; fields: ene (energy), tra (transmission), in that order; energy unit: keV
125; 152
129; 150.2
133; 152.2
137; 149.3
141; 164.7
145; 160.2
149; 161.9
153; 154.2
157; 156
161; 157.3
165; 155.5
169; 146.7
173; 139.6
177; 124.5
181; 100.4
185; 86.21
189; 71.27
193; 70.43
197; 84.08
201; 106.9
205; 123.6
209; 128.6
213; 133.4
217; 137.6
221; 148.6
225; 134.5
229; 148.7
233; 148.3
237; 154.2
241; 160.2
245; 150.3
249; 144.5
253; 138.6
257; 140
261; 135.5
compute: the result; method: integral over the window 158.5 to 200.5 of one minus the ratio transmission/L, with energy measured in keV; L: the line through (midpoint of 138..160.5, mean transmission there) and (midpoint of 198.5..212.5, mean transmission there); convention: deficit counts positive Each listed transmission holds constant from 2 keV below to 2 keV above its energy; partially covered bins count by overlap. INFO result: 7.7 keV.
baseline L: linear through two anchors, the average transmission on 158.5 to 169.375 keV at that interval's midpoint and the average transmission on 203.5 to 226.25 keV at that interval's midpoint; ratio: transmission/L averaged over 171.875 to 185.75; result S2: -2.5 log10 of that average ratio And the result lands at 0.30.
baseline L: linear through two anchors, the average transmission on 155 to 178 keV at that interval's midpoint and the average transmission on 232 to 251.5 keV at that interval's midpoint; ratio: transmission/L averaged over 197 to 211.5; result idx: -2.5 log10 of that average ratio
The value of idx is 0.28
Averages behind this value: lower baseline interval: 148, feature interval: 115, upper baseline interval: 151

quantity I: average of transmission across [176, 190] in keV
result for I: 95.3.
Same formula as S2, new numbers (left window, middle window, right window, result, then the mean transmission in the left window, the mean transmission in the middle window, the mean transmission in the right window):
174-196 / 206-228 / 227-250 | -0.07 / 92.5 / 137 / 151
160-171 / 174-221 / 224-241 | 0.36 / 153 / 109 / 149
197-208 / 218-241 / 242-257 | -0.13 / 111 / 148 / 145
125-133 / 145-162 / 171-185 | -0.18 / 151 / 158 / 116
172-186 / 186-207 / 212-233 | 0.34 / 113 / 91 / 142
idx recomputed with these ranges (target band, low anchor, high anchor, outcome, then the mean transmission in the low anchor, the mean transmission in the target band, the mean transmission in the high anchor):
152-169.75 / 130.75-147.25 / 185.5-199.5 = -0.240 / 157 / 154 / 77.6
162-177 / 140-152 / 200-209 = -0.003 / 161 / 145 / 119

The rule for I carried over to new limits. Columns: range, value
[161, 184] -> 133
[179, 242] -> 120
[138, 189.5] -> 139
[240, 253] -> 149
